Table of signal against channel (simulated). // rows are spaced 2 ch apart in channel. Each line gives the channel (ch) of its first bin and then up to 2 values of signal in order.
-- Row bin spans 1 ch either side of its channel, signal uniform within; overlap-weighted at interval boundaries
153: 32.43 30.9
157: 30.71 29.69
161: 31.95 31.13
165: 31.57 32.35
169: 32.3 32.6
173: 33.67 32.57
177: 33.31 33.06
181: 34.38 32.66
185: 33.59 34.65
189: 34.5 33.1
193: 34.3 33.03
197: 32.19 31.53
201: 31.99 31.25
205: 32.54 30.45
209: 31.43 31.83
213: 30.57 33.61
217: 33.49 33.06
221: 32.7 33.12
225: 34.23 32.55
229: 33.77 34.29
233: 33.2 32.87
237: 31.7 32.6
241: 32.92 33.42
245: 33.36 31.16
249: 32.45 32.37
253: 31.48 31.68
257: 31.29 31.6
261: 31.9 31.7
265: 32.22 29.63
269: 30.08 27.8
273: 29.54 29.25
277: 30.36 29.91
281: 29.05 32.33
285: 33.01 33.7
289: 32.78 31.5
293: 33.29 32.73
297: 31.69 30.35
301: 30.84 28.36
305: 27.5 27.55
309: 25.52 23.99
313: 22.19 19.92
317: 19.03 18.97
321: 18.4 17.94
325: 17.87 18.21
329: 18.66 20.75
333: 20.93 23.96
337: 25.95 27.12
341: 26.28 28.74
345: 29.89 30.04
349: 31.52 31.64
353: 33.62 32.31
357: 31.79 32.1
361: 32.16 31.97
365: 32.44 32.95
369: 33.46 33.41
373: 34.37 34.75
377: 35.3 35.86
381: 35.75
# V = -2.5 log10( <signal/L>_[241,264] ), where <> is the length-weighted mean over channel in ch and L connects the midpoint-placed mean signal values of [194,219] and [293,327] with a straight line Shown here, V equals -0.119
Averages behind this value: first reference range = 32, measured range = 32.1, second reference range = 24.6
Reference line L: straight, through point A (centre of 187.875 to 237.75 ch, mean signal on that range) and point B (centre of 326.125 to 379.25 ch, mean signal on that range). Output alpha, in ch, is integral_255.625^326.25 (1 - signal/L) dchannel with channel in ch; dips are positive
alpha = 6.6 ch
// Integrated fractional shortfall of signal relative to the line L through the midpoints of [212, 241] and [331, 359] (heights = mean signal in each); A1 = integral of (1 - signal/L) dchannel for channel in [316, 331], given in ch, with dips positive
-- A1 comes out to 5.51 ch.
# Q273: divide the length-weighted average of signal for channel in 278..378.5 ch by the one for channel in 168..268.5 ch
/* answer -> 0.87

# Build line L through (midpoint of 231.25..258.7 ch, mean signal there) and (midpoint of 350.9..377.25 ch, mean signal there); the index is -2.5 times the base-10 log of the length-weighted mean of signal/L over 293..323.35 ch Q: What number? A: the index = 0.27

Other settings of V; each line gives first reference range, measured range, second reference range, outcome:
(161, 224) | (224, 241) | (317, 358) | -0.09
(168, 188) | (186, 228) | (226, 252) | 0.01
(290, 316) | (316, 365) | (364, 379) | 0.21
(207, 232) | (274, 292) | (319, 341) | -0.20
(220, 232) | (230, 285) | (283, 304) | 0.04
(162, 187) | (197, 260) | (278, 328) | -0.08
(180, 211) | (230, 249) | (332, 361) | -0.04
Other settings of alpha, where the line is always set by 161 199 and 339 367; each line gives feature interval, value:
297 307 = 0.7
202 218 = 0.4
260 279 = 1.0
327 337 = 3.2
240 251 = -0.1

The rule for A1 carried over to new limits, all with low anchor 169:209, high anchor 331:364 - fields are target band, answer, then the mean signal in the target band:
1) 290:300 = -0.51 ch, 31.9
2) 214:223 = -0.29 ch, 33.2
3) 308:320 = 3.33 ch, 21.6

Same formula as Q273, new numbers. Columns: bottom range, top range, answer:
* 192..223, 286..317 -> 0.88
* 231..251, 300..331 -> 0.68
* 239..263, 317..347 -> 0.70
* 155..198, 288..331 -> 0.77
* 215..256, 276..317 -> 0.89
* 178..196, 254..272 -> 0.92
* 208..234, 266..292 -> 0.93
